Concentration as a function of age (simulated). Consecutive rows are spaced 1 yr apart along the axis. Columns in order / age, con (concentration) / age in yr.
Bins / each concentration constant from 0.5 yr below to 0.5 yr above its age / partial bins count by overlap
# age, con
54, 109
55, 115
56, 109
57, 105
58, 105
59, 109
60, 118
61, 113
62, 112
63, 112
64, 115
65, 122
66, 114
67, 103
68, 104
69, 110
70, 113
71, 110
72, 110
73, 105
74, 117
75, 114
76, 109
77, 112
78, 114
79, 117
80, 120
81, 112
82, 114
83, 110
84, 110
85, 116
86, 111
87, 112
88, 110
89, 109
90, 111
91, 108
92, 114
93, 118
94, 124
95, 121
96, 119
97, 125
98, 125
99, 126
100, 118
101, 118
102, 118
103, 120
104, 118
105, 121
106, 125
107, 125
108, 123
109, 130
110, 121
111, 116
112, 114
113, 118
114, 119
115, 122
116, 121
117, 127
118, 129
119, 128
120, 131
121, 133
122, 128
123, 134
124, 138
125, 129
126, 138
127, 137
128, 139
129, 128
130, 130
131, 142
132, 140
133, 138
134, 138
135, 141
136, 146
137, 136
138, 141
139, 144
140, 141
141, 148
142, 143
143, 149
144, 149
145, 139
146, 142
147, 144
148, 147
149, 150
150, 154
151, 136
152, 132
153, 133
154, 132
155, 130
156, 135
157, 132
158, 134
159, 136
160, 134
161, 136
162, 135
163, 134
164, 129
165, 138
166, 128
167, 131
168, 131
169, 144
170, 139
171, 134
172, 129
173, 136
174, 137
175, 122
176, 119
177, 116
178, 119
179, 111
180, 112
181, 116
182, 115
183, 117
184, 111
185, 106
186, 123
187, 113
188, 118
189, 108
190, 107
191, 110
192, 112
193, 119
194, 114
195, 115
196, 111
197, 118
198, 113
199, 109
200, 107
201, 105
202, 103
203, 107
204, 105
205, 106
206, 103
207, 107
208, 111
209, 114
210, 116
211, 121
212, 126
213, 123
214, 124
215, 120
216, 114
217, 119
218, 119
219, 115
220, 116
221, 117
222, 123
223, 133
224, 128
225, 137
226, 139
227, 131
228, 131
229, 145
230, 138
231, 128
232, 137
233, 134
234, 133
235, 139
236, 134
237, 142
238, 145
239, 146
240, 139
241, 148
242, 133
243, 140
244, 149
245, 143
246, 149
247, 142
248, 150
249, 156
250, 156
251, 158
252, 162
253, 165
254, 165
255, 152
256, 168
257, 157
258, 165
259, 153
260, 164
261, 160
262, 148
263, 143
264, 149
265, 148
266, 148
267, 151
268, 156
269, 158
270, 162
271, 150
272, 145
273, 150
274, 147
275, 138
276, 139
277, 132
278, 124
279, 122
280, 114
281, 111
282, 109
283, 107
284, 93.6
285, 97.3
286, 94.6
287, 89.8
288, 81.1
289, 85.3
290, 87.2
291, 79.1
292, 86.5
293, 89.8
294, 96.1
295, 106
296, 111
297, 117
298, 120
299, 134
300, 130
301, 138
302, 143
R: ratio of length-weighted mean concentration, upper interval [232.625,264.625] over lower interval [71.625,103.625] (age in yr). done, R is 1.3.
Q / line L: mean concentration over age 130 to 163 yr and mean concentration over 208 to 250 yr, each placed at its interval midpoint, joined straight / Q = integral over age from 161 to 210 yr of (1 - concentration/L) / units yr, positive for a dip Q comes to 6.5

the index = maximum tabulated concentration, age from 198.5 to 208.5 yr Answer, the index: 111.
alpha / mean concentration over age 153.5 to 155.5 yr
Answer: 131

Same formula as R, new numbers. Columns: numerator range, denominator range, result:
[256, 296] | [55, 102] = 1.12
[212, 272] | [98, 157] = 1.07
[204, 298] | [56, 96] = 1.16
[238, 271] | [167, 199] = 1.28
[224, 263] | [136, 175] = 1.06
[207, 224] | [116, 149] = 0.86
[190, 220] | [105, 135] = 0.88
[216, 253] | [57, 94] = 1.23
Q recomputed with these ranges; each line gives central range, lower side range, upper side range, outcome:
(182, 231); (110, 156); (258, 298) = 4.7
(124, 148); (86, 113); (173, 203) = -4.8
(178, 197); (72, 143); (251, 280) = 3.3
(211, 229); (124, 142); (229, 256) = 2.4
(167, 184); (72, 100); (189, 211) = -2.0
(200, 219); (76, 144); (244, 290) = 2.9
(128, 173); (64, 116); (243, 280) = -3.5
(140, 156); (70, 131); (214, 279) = -1.8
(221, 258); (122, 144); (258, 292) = -3.6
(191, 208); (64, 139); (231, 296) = 2.6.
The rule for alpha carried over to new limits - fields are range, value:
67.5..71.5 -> 109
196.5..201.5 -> 110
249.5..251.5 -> 157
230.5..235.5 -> 134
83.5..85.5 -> 113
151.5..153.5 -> 132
